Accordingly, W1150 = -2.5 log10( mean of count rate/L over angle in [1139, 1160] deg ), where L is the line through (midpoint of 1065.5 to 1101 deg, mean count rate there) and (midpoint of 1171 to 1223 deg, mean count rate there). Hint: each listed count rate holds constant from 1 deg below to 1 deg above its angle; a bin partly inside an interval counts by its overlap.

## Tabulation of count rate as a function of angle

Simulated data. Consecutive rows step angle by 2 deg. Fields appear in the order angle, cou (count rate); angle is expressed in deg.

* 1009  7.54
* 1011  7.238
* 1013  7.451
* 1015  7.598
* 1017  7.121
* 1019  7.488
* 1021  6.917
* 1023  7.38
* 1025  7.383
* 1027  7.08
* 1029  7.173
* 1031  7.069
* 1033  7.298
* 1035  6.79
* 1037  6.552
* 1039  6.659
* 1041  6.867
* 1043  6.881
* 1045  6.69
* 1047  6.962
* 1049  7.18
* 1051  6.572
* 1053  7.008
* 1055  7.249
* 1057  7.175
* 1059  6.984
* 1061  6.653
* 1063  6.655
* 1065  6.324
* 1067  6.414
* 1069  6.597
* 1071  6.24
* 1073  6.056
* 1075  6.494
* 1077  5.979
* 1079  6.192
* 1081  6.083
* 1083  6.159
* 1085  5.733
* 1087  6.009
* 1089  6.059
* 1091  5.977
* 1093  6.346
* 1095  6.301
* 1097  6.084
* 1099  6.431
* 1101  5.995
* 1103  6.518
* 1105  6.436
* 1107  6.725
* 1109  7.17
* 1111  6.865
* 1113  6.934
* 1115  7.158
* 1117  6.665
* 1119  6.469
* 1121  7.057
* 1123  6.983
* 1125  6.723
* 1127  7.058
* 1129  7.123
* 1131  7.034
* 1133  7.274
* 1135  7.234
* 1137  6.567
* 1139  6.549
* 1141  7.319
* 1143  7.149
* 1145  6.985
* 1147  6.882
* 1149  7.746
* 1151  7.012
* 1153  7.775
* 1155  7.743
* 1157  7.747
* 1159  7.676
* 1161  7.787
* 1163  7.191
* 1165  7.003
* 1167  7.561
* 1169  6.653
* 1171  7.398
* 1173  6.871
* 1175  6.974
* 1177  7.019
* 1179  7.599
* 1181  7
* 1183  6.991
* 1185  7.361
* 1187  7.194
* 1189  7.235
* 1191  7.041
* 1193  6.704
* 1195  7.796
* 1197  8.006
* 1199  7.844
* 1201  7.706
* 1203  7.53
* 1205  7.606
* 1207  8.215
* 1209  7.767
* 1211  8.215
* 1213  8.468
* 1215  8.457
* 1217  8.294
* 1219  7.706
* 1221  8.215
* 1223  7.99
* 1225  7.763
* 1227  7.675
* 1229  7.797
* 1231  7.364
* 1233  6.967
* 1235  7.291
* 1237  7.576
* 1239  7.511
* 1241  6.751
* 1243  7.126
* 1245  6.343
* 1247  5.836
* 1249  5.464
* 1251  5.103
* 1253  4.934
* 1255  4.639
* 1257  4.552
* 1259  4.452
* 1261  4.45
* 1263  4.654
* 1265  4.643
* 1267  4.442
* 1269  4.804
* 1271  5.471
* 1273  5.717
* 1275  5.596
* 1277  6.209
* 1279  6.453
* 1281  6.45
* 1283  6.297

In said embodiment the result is -0.05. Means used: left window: 6.18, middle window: 7.36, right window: 7.6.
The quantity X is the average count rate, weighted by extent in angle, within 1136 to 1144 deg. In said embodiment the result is 6.9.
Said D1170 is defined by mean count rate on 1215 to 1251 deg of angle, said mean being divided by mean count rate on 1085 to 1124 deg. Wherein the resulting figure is 1.11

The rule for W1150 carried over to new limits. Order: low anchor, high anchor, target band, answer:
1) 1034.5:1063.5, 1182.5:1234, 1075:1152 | 0.09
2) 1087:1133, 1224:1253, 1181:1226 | -0.14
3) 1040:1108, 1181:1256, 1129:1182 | -0.05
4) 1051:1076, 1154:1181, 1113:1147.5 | 0.02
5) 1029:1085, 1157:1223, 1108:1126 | 0.03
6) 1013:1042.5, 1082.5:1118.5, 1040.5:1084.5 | 0.03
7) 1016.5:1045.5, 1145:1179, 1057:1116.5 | 0.12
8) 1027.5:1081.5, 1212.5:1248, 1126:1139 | 0.01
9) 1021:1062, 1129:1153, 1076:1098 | 0.16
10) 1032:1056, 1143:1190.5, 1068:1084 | 0.13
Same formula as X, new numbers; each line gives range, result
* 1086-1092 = 6.02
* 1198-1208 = 7.78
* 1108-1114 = 6.99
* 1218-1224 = 7.97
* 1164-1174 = 7.1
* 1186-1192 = 7.16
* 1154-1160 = 7.72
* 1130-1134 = 7.15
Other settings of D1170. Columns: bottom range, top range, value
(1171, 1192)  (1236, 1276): 0.77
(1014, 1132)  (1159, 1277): 1.02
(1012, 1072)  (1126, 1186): 1.04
